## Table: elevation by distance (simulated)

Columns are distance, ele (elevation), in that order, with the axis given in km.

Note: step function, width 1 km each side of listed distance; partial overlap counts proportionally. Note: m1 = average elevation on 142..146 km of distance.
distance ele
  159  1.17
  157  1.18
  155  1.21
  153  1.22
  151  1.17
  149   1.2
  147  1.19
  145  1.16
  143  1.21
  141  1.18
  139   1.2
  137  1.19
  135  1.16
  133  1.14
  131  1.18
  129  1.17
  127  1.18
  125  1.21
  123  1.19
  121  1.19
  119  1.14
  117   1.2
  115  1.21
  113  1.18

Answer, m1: 1.19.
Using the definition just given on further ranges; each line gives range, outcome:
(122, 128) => 1.19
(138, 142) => 1.19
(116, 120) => 1.17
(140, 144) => 1.19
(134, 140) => 1.18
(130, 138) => 1.17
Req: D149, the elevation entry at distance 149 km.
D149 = 1.2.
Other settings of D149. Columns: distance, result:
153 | 1.22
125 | 1.21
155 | 1.21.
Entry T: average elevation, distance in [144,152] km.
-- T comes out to 1.18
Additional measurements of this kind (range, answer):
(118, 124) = 1.17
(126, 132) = 1.18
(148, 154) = 1.2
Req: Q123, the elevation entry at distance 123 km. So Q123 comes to 1.19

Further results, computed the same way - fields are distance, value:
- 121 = 1.19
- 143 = 1.21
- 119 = 1.14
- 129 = 1.17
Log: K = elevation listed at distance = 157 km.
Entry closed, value 1.18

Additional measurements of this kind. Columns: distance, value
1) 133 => 1.14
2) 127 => 1.18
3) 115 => 1.21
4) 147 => 1.19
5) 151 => 1.17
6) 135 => 1.16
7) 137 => 1.19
